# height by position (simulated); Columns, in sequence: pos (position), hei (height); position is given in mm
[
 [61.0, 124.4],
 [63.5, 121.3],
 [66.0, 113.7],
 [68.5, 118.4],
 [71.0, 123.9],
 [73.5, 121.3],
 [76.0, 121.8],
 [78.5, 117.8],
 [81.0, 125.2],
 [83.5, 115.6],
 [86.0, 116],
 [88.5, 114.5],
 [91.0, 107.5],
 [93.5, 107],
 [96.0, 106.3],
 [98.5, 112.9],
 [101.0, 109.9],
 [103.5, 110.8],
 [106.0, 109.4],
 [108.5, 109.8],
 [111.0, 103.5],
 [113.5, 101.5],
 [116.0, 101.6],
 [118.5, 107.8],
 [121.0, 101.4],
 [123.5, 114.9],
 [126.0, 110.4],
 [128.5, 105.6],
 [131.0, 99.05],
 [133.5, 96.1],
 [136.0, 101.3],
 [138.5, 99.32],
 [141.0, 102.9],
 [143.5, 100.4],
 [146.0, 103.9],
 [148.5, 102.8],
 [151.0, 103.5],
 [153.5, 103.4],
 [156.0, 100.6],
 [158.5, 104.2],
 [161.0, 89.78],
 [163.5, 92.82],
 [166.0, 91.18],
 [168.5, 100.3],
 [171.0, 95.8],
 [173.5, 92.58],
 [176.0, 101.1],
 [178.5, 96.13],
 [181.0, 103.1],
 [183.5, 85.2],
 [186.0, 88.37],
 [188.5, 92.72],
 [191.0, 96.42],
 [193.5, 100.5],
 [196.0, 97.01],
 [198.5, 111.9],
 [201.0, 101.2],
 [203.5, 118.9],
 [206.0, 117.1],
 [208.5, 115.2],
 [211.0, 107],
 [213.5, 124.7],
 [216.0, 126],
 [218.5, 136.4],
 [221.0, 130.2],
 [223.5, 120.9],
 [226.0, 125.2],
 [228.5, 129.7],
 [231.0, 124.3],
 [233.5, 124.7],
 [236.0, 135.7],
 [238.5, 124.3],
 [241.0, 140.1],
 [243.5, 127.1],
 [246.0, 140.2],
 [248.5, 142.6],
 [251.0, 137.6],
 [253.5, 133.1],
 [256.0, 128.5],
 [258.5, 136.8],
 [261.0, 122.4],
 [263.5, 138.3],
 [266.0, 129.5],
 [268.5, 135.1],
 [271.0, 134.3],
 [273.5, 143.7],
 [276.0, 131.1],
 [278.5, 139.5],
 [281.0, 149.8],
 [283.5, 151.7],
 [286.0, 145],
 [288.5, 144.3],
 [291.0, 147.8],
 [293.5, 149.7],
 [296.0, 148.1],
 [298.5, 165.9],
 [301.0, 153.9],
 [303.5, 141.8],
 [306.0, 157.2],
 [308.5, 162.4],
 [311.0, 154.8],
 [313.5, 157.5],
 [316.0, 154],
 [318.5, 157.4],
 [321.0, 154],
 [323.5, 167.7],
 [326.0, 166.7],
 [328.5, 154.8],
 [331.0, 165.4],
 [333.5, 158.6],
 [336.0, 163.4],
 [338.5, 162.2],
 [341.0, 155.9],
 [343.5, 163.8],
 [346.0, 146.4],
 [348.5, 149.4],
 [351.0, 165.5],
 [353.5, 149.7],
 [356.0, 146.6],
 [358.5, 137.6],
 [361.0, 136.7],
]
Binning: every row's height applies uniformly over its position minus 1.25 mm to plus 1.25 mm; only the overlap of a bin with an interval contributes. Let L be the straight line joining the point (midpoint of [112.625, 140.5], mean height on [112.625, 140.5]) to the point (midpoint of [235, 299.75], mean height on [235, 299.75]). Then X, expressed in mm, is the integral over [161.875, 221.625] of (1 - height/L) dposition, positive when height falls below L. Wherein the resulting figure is 7.8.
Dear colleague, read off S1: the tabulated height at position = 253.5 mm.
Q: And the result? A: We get 133.1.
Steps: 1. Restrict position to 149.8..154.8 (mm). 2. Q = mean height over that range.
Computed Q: 103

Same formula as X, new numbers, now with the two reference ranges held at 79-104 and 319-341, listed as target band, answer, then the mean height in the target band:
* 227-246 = 1.62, 130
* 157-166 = 2.26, 95.1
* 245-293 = 3.27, 139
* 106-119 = 1.32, 105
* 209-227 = 1.89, 124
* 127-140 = 2.23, 101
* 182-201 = 5.23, 96.5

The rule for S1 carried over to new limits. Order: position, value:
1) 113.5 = 101.5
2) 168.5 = 100.3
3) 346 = 146.4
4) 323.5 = 167.7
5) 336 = 163.4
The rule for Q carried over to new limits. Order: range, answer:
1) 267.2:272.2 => 135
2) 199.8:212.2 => 112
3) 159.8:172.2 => 94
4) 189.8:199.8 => 101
